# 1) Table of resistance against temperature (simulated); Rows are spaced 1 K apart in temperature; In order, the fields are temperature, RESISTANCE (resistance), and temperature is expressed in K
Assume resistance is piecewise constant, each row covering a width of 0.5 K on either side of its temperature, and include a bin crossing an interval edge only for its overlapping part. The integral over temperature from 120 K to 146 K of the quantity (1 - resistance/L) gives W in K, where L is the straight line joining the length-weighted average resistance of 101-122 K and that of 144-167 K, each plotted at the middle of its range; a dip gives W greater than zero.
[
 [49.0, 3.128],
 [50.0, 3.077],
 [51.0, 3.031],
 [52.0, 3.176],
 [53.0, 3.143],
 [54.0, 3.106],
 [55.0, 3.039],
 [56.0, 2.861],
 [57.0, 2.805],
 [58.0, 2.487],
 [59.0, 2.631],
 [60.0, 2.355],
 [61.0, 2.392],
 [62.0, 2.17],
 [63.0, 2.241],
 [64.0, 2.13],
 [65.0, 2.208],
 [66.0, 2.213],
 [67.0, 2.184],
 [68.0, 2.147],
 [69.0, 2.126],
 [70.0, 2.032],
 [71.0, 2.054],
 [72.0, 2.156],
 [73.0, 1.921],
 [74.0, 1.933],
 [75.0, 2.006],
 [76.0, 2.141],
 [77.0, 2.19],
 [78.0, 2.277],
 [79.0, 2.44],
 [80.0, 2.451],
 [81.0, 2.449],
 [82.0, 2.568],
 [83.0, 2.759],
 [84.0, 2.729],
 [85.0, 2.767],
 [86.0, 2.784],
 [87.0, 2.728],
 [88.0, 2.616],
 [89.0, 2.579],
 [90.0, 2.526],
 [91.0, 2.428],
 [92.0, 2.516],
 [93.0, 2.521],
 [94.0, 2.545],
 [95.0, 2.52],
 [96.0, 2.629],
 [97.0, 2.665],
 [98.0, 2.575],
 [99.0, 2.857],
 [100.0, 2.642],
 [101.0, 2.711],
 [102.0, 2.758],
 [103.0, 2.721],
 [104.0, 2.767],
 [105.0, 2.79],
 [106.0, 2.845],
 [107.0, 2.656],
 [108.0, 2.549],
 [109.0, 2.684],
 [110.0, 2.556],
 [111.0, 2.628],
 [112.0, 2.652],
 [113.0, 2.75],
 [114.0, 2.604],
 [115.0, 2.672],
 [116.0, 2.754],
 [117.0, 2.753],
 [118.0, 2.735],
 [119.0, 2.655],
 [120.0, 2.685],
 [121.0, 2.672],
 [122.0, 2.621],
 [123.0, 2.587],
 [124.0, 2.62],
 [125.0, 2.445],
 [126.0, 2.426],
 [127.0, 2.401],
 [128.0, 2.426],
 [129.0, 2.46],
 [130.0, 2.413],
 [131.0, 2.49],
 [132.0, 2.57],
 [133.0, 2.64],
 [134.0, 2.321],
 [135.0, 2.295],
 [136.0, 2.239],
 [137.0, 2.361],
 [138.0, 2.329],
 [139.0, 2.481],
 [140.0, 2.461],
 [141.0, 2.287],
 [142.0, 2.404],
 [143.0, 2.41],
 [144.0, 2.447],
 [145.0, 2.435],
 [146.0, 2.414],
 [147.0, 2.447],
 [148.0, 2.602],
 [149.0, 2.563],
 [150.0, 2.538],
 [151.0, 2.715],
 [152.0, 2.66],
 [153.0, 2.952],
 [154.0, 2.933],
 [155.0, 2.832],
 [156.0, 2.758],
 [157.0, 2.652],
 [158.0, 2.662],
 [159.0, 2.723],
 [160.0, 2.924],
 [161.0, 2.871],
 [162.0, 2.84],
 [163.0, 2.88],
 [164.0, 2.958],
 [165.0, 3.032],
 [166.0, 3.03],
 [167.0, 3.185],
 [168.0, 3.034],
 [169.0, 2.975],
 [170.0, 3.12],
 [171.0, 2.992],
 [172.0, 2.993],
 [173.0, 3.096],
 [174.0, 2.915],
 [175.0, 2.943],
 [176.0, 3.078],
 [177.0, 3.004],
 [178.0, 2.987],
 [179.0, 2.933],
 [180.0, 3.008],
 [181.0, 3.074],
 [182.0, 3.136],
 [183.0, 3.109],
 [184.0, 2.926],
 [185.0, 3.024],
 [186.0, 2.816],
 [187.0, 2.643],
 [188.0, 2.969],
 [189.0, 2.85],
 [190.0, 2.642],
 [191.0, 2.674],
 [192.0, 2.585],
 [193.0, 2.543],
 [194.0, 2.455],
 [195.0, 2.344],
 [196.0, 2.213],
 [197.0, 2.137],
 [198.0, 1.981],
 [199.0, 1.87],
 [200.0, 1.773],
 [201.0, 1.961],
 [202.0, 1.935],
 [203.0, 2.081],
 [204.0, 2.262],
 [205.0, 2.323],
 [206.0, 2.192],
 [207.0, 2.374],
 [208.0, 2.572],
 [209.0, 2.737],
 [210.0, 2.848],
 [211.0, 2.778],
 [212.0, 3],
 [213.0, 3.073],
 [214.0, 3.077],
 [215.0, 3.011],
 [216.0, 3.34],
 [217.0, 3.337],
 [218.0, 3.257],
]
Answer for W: 2.5 K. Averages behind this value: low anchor 2.69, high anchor 2.75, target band 2.45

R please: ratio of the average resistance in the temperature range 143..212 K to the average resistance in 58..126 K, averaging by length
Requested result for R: 1.08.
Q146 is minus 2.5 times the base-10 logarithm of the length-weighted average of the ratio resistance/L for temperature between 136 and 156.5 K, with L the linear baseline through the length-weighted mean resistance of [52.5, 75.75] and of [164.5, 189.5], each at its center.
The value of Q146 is 0.11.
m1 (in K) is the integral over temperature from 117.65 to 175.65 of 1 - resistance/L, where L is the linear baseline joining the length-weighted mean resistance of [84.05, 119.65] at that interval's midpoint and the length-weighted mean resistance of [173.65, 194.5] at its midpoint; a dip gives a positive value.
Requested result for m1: 2.4 K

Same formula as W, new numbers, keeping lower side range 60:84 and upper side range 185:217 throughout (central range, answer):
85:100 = -2.1 K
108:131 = -2.4 K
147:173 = -4.4 K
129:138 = -0.1 K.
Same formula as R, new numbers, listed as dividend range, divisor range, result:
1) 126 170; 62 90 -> 1.13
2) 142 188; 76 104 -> 1.10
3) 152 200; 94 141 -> 1.08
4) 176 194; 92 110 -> 1.08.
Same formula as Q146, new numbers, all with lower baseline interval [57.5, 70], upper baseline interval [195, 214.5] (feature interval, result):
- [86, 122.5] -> -0.16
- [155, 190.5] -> -0.24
